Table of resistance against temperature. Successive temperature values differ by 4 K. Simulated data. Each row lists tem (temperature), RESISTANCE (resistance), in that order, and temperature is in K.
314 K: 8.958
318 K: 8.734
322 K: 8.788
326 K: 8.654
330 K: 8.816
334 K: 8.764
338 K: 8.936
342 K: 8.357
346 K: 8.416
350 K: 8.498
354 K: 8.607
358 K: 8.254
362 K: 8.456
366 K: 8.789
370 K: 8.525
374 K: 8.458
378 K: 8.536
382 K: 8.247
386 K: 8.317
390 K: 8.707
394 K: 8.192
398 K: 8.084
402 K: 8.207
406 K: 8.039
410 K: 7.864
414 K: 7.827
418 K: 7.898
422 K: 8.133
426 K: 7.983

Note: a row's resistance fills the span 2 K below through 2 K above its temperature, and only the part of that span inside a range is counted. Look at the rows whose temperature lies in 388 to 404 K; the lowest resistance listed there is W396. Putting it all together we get 8.084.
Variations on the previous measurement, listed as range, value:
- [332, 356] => 8.357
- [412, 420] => 7.827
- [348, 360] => 8.254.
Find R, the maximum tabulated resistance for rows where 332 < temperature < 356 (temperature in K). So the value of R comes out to 8.936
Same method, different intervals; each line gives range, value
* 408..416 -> 7.864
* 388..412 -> 8.707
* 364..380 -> 8.789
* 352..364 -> 8.607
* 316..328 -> 8.788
